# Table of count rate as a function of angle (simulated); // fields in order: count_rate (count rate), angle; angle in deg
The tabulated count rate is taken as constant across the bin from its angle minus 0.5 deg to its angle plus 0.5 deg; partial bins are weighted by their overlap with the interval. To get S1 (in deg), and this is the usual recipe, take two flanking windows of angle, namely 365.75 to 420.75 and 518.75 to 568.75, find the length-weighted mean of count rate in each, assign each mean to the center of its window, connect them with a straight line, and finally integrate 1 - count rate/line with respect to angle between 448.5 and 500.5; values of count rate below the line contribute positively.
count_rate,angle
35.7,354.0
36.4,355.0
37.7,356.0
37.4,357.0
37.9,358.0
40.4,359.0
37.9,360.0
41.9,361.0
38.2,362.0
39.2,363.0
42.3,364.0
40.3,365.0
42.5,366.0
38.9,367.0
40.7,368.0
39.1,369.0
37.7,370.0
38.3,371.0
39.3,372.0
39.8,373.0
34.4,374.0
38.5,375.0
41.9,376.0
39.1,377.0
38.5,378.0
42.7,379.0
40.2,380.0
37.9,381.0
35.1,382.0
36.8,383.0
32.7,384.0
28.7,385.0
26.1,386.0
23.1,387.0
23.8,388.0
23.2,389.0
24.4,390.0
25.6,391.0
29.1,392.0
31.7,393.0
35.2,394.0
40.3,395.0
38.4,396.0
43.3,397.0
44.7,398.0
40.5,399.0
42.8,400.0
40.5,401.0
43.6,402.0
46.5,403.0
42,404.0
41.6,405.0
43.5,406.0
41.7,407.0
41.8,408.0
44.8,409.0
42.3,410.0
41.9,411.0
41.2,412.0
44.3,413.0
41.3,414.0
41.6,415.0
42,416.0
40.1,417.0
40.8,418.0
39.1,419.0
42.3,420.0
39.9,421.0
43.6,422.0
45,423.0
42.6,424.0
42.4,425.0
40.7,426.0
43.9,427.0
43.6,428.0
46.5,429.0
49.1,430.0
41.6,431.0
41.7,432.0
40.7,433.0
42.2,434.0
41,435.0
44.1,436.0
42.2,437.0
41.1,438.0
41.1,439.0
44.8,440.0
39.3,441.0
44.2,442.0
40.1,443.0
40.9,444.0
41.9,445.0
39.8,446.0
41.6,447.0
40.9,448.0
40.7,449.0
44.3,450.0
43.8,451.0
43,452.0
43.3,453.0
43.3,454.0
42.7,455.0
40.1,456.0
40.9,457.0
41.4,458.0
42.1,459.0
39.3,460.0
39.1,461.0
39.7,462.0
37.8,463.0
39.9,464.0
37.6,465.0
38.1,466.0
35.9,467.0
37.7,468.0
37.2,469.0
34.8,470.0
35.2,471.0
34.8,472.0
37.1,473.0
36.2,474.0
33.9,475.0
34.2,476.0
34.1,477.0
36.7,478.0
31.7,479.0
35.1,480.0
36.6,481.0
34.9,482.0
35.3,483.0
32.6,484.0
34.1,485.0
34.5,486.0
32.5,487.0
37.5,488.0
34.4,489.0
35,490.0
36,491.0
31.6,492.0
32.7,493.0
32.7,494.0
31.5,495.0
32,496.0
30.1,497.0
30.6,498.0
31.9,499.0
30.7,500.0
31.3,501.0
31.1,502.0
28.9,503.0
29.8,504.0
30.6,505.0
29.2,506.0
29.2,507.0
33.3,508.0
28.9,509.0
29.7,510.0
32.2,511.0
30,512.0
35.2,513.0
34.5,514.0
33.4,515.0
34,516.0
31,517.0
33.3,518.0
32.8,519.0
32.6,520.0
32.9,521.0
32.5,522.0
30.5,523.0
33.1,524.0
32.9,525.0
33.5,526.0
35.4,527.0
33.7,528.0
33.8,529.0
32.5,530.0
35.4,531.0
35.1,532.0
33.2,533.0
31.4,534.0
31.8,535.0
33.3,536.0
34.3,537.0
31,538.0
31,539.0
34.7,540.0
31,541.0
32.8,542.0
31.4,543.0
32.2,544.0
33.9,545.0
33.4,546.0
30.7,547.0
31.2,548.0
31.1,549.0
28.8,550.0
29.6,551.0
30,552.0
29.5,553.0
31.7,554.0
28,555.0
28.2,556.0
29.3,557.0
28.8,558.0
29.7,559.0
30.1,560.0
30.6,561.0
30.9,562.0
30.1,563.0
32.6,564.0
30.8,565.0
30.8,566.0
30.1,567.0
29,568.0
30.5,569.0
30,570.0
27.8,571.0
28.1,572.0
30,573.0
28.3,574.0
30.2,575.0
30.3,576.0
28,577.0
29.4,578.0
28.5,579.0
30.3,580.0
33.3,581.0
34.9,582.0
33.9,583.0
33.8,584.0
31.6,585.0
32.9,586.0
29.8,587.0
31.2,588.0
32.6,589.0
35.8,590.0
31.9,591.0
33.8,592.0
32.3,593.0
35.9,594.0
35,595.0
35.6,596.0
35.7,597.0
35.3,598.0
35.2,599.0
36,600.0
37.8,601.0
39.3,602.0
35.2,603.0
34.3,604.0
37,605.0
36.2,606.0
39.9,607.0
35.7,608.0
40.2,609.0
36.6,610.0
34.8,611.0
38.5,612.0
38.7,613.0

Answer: -2.7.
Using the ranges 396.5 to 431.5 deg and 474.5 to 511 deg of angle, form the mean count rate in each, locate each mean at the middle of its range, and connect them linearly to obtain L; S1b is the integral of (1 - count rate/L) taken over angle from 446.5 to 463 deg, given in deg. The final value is -1.8 deg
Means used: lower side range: 42.7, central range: 41.5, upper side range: 32.6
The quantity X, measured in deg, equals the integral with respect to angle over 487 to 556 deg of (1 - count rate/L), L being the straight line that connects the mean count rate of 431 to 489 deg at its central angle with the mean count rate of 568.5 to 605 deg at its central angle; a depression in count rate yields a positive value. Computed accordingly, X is 7.2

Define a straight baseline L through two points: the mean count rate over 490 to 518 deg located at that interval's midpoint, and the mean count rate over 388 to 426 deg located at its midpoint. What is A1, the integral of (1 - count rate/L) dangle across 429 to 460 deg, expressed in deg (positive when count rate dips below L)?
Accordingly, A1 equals -4.7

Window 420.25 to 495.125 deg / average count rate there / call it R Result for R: 39.1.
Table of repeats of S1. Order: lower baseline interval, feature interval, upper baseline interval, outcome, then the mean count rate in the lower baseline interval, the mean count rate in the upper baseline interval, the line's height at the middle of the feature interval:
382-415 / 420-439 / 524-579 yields -3.6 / 37.1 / 31.1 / 35.9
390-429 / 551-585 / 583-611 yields 5.4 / 40.8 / 35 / 35.9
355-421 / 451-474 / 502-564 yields -2.8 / 38.3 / 31.7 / 34.9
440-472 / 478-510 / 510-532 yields 3.2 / 40.2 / 33.1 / 36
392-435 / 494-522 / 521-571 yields 2.4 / 41.8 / 31.5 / 34.5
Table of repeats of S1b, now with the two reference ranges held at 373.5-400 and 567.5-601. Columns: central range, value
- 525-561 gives 0.98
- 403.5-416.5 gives -3.03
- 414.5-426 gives -2.53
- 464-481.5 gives -1.20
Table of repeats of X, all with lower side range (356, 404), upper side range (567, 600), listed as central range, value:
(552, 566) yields 1.1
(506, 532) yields 0.7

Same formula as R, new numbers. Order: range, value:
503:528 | 32.1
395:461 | 42.2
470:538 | 33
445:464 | 41.3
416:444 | 42.3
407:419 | 41.9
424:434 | 43.3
